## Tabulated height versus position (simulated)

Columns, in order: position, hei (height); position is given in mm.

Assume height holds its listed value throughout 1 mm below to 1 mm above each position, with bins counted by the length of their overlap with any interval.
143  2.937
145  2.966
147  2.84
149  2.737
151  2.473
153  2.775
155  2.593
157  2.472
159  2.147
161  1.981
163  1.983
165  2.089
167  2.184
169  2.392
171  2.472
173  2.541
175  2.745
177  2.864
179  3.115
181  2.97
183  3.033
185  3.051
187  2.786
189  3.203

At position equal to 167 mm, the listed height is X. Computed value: 2.184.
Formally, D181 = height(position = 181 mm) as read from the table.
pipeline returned 2.97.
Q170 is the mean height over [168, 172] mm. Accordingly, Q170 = 2.43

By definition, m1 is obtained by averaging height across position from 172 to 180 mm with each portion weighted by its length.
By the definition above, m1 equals 2.82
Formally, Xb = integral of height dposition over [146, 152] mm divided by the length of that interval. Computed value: 2.68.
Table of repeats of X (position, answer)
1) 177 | 2.864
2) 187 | 2.786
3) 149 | 2.737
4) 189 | 3.203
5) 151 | 2.473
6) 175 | 2.745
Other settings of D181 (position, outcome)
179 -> 3.115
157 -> 2.472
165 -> 2.089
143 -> 2.937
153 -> 2.775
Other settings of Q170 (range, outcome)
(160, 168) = 2.06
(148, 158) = 2.61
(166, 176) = 2.47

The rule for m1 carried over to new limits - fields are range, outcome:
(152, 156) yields 2.68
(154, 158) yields 2.53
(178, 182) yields 3.04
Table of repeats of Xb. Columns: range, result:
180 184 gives 3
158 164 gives 2.04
